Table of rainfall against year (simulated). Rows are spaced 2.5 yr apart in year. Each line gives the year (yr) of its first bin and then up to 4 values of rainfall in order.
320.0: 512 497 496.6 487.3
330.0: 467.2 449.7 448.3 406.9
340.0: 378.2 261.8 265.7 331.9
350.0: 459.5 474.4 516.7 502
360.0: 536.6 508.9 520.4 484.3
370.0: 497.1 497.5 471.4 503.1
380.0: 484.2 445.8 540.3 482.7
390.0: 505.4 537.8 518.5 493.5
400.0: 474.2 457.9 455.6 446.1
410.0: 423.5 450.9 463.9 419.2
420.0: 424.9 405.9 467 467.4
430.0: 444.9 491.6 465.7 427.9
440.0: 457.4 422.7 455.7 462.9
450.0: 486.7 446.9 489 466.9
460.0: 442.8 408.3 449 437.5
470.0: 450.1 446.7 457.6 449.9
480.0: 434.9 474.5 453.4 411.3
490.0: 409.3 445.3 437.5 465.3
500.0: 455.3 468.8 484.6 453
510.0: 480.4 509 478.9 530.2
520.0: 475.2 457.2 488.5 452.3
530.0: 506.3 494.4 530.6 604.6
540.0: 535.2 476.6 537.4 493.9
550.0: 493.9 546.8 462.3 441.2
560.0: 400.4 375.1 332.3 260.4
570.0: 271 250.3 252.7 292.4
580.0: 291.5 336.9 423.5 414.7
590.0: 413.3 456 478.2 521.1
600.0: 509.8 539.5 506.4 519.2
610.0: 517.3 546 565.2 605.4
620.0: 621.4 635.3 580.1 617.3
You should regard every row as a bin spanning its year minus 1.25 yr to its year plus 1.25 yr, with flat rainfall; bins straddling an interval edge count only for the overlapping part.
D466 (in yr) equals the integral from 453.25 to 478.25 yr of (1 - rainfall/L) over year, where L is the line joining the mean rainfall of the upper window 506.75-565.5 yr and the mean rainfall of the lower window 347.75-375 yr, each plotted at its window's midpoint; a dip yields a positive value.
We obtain 1.92 yr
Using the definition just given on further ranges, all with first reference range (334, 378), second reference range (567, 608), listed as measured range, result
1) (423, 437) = -1.0 yr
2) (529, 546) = -5.0 yr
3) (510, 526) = -3.0 yr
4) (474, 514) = -3.7 yr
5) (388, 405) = -2.2 yr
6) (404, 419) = -0.3 yr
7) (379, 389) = -1.1 yr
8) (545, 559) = -3.0 yr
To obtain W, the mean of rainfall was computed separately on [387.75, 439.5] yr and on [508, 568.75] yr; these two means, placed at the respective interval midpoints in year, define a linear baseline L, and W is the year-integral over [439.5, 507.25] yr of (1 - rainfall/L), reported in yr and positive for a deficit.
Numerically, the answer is 2.4 yr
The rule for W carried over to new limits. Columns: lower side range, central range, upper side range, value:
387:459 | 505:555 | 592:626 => 0.9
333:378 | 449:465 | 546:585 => -1.8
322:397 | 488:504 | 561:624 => 0.1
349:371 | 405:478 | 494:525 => 5.6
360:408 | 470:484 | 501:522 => 1.0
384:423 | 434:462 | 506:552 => 1.5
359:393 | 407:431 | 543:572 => 2.0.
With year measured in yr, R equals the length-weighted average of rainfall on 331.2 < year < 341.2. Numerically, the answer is 421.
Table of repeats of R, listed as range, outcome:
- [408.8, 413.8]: 438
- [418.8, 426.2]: 432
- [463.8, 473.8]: 446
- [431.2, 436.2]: 478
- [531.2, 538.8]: 543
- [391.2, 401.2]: 506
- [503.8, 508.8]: 469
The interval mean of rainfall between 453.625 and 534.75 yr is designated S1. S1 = 462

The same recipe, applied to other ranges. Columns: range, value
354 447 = 475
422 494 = 450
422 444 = 452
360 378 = 500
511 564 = 489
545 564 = 463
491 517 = 469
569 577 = 261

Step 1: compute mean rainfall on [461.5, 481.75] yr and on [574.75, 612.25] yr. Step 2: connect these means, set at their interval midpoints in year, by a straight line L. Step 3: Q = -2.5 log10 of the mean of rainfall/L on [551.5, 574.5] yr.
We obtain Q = 0.20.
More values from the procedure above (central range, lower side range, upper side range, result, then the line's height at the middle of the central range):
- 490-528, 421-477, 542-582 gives -0.135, 416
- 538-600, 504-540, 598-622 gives 0.264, 525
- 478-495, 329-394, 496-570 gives 0.067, 466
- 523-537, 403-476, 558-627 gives -0.121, 446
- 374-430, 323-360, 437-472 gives -0.068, 441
